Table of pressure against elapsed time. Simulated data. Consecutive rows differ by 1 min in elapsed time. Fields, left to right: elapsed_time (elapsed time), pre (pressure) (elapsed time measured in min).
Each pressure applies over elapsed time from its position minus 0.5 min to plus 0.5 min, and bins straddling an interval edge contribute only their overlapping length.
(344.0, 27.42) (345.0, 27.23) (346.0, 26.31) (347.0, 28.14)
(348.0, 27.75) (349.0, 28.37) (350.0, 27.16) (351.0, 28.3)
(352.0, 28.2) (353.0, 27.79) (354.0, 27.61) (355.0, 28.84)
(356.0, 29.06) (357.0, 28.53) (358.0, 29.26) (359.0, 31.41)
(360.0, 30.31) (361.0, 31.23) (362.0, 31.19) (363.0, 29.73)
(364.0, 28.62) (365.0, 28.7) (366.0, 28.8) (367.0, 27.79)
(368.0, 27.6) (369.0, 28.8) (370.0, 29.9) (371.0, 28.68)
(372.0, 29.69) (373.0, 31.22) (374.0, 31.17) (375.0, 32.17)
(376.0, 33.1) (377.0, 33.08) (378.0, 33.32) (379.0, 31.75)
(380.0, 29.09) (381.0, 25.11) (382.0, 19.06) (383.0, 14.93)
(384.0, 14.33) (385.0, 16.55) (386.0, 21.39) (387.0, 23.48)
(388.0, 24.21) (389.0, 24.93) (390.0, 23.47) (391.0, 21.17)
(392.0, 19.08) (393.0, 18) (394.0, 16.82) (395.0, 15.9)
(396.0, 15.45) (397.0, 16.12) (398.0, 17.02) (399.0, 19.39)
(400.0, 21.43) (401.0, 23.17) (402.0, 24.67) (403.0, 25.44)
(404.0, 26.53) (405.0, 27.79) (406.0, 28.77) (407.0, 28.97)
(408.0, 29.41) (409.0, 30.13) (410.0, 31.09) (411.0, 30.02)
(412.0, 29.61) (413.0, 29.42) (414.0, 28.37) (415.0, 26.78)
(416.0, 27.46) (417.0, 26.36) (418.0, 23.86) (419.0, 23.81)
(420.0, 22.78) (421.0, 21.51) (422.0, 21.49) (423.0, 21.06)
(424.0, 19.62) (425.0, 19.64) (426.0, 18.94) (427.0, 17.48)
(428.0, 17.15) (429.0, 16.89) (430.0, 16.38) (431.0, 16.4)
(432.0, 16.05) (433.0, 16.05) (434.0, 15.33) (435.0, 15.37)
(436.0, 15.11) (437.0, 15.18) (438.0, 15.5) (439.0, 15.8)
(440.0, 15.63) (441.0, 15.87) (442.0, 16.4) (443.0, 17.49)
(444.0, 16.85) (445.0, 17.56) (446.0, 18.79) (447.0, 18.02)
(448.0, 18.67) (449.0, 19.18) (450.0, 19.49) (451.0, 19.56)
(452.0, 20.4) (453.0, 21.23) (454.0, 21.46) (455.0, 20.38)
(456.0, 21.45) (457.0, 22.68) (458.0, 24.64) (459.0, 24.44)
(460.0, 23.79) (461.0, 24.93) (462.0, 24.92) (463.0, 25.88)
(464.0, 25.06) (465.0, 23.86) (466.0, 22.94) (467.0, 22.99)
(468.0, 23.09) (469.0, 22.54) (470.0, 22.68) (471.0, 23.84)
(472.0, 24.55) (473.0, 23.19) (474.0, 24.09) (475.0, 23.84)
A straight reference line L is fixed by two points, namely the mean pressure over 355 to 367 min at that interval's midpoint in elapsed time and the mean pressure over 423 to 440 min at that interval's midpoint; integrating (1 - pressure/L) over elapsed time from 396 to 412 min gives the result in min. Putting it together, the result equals -2.6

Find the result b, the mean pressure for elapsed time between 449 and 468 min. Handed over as 22.7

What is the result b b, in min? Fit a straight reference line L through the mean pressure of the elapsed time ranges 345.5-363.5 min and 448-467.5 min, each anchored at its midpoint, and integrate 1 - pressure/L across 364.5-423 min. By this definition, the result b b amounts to 2.8 min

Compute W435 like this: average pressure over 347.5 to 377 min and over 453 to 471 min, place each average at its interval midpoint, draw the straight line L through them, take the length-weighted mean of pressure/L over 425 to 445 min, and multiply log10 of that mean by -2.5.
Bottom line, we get 0.46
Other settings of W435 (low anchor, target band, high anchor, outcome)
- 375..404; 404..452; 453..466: 0.09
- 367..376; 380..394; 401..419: 0.37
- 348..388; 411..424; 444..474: -0.02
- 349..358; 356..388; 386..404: -0.11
